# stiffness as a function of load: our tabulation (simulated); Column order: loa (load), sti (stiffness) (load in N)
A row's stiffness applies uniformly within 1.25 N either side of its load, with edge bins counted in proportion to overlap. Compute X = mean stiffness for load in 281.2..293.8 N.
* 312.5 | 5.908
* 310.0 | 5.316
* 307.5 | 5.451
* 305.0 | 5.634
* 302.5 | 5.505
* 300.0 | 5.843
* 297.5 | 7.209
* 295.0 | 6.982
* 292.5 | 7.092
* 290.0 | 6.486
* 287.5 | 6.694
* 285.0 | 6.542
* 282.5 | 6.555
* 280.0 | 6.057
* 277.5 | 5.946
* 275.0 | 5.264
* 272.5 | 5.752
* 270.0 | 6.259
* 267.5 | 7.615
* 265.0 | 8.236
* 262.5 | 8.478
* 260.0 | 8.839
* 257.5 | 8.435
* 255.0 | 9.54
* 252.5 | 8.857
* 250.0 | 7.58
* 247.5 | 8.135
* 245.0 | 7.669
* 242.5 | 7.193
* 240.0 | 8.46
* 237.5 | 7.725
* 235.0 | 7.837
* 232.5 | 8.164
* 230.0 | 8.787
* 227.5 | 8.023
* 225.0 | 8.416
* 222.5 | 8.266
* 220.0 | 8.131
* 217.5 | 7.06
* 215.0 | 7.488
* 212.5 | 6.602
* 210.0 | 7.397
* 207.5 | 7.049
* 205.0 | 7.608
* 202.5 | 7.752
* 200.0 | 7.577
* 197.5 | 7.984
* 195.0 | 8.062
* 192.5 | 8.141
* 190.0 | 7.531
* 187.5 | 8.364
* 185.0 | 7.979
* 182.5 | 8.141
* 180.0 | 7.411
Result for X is 6.67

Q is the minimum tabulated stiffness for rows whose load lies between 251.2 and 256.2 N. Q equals 8.857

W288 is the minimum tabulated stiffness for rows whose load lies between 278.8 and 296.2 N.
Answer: 6.057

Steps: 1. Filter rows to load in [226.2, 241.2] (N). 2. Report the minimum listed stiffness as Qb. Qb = 7.725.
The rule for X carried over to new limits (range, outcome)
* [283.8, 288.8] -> 6.62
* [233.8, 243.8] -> 7.8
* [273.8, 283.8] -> 5.96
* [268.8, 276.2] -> 5.76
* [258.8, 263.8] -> 8.65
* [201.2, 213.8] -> 7.28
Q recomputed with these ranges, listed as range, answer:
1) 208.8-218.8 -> 6.602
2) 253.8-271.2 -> 6.259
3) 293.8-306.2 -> 5.505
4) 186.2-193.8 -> 7.531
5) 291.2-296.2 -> 6.982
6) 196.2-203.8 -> 7.577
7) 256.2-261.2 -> 8.435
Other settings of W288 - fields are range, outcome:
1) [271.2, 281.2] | 5.264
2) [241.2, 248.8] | 7.193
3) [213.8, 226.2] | 7.06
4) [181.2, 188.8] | 7.979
